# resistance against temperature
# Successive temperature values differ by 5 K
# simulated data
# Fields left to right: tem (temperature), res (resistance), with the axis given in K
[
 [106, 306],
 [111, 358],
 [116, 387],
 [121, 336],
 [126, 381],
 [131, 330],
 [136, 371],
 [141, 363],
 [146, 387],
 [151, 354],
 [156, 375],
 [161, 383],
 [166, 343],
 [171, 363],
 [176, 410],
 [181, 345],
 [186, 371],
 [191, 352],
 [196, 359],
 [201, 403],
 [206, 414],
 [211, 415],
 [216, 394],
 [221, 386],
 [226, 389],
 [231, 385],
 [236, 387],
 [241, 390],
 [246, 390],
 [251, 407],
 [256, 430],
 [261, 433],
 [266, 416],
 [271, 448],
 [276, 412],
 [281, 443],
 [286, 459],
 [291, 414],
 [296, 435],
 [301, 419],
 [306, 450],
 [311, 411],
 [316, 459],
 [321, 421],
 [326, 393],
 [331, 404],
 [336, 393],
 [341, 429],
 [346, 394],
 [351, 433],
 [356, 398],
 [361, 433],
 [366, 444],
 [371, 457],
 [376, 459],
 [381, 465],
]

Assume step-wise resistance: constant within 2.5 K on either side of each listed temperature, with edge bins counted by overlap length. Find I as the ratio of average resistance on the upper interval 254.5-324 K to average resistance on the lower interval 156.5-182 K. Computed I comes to 1.2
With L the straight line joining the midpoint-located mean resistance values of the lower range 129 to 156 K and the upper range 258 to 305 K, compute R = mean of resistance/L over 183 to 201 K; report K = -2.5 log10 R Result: 0.06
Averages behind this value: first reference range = 363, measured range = 366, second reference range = 432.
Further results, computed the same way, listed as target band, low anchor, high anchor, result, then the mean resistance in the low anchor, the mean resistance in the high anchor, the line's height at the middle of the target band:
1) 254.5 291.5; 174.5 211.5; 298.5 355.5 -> -0.08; 381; 418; 403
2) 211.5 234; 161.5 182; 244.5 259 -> 0.01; 368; 411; 396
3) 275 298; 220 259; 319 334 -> -0.09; 396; 405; 401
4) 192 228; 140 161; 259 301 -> 0.02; 372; 432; 399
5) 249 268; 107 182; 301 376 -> -0.06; 365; 424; 400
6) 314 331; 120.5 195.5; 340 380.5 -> 0.00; 365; 433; 420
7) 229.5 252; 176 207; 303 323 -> 0.02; 375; 435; 399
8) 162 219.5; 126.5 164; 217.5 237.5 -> 0.00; 367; 387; 378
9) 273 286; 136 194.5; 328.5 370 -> -0.09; 368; 417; 399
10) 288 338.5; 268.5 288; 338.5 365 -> 0.02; 440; 419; 430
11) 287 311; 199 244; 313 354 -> -0.05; 396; 415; 409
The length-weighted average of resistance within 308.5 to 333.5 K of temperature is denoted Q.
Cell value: 418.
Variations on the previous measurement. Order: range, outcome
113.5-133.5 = 358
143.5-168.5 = 368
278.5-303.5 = 434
